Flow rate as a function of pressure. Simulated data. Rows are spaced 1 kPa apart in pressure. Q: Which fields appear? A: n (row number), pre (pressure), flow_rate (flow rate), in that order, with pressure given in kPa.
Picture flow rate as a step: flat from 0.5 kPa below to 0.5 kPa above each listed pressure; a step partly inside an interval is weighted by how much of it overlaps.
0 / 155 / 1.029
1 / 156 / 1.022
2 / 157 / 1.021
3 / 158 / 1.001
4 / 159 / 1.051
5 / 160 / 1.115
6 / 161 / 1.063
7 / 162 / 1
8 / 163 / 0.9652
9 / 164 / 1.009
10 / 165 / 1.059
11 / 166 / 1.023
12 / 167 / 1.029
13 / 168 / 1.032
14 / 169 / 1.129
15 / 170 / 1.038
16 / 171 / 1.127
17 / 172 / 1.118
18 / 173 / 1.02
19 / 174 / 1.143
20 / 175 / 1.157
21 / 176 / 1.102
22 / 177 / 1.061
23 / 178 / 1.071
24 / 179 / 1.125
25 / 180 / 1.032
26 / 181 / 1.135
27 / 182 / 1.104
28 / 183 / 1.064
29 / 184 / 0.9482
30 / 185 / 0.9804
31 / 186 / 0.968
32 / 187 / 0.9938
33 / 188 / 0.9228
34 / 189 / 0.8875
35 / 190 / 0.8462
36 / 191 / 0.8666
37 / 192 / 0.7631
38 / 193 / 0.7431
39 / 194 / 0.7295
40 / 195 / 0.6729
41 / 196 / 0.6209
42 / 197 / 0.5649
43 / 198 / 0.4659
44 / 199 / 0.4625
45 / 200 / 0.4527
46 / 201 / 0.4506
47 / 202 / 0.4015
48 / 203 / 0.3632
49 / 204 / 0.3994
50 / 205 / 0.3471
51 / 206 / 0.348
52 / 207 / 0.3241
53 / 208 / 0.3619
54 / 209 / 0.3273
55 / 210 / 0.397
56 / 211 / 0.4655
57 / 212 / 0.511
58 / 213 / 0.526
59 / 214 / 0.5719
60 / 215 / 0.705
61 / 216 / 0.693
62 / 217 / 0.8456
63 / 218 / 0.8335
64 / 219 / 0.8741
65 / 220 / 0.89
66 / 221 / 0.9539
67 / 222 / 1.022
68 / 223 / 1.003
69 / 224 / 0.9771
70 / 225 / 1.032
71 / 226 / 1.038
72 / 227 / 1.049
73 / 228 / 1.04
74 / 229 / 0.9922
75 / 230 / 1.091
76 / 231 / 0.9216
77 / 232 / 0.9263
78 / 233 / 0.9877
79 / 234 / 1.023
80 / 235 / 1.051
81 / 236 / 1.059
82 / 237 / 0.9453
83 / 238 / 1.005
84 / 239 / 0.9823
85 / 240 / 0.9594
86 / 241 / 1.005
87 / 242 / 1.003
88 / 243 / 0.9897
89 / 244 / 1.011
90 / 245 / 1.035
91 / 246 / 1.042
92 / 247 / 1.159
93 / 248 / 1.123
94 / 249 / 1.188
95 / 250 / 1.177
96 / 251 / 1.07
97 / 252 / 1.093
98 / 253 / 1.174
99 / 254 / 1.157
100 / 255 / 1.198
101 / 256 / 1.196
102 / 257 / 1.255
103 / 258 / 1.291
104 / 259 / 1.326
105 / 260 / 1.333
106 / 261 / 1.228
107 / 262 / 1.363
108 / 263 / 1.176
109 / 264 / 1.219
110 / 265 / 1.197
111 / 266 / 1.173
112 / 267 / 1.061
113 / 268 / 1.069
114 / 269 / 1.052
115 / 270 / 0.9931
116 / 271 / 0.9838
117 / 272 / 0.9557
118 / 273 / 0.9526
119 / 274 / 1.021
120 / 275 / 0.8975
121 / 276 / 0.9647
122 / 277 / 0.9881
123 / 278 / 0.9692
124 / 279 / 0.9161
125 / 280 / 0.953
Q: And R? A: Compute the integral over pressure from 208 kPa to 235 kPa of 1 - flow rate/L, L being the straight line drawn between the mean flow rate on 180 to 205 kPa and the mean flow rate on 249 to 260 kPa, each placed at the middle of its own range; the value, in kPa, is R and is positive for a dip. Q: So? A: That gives 3.8 kPa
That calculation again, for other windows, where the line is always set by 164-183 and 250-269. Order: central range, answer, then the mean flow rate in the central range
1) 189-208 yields 9.6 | 0.55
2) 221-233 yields 1.5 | 1.01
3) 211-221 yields 3.7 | 0.716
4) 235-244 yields 1.3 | 0.998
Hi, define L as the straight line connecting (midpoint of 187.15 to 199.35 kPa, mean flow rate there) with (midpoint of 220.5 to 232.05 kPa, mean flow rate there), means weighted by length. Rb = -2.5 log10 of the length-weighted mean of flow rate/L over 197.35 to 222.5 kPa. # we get 0.49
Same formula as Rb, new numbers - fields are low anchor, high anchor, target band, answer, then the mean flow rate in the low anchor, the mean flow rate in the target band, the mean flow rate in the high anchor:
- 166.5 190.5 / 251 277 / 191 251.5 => 0.34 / 1.04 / 0.8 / 1.13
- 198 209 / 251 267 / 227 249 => -0.14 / 0.392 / 1.02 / 1.22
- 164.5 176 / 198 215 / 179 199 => -0.14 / 1.08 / 0.855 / 0.429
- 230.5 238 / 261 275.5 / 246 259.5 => -0.14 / 0.989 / 1.18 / 1.08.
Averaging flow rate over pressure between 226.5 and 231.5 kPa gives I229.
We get 1.02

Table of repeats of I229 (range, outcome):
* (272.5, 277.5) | 0.965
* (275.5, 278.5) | 0.974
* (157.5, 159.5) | 1.03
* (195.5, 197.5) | 0.593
